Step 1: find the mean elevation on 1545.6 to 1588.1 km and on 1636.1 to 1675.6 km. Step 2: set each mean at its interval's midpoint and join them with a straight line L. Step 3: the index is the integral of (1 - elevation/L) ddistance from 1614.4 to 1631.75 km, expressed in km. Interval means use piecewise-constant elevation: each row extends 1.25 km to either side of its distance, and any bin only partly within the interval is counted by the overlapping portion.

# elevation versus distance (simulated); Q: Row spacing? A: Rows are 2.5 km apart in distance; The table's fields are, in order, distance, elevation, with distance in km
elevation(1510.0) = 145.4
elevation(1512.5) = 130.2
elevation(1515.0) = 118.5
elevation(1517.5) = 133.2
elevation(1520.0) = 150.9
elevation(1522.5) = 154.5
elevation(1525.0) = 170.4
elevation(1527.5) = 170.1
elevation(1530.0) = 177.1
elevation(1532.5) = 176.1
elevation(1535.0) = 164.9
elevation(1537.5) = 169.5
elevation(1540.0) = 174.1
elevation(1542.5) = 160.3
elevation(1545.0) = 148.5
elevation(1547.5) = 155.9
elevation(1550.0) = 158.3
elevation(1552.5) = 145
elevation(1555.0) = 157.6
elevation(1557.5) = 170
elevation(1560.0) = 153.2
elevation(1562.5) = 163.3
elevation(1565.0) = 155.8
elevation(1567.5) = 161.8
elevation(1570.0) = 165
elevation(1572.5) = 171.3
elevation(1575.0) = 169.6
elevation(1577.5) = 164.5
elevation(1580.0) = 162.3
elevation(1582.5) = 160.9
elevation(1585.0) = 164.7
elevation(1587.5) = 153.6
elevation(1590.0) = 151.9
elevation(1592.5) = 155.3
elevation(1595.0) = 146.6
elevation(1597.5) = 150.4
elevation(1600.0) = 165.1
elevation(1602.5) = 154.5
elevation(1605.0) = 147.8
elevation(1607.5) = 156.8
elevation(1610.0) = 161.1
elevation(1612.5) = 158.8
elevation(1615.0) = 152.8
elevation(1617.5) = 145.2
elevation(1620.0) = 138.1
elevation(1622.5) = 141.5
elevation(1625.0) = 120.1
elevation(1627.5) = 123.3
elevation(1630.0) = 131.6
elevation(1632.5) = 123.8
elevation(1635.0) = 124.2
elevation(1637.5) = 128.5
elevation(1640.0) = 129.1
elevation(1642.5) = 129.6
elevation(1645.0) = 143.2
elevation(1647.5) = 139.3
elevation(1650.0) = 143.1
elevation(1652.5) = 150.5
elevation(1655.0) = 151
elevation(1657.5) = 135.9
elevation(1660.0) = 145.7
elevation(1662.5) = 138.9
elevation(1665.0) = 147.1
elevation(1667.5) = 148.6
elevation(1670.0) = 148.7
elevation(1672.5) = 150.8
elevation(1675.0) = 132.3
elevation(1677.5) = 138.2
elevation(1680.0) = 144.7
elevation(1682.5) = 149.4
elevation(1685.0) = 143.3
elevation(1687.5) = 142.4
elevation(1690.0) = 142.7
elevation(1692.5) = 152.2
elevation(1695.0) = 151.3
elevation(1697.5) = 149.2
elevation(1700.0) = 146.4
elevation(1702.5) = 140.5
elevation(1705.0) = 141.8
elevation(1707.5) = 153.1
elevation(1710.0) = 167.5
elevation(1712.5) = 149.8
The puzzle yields 1.6 km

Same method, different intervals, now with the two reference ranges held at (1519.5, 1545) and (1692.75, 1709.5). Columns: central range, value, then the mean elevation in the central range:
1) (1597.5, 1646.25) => 4.92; 141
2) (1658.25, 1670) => 0.55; 145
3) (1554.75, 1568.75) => 0.23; 160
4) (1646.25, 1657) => 0.58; 145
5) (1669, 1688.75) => 0.92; 144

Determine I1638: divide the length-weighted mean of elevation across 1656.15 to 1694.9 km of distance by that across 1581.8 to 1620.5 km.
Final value 0.94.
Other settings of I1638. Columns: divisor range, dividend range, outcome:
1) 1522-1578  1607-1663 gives 0.85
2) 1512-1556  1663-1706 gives 0.93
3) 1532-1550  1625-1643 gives 0.78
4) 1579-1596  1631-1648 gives 0.84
